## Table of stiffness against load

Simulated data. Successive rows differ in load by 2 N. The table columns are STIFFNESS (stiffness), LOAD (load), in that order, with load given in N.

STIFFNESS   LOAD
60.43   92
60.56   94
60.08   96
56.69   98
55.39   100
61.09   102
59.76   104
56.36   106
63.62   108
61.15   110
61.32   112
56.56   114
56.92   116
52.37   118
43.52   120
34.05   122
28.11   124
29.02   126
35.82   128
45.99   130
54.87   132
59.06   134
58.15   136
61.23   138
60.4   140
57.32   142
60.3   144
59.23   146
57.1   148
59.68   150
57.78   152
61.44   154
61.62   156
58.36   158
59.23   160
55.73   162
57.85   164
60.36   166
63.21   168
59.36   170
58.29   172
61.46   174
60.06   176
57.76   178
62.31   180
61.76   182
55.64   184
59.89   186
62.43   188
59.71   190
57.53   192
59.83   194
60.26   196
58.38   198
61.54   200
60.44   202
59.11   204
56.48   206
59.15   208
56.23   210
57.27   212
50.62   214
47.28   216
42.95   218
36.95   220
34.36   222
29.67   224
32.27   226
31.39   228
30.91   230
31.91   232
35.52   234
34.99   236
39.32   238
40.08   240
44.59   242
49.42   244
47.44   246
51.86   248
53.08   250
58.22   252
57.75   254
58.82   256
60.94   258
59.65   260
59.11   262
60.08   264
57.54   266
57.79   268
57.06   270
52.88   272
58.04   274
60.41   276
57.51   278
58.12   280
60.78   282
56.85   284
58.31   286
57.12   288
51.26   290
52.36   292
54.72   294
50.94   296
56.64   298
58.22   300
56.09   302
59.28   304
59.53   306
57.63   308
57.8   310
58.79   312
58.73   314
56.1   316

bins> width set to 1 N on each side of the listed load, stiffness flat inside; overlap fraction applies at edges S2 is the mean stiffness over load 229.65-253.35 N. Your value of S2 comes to 43.7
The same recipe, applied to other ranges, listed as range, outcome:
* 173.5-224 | 55.4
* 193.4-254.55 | 47.2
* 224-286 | 50.3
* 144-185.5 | 59.4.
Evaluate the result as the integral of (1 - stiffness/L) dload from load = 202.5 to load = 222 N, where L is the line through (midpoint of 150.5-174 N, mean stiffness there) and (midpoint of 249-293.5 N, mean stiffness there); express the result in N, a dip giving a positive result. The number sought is 2.5 N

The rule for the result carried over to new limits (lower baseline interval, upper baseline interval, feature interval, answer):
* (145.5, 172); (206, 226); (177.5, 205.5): -4.45 N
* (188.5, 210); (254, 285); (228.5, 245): 5.79 N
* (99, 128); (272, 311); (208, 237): 7.62 N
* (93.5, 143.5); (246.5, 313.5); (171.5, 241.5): 6.21 N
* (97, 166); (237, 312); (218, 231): 5.13 N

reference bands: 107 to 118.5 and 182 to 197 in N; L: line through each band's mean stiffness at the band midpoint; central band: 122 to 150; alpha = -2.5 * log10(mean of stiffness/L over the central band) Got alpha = 0.16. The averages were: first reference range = 58.9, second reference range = 59.5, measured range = 51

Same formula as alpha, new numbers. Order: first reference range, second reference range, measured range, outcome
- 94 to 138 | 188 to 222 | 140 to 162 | -0.11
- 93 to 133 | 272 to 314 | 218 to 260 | 0.27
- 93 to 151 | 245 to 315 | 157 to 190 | -0.09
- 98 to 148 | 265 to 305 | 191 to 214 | -0.07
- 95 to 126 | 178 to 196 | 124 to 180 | 0.01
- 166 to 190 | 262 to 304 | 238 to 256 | 0.16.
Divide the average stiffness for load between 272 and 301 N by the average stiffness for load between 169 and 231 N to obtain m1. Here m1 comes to 1.1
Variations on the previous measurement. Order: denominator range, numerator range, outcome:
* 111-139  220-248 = 0.78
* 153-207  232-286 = 0.89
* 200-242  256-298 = 1.30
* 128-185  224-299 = 0.87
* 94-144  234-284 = 1.01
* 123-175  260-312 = 1.03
